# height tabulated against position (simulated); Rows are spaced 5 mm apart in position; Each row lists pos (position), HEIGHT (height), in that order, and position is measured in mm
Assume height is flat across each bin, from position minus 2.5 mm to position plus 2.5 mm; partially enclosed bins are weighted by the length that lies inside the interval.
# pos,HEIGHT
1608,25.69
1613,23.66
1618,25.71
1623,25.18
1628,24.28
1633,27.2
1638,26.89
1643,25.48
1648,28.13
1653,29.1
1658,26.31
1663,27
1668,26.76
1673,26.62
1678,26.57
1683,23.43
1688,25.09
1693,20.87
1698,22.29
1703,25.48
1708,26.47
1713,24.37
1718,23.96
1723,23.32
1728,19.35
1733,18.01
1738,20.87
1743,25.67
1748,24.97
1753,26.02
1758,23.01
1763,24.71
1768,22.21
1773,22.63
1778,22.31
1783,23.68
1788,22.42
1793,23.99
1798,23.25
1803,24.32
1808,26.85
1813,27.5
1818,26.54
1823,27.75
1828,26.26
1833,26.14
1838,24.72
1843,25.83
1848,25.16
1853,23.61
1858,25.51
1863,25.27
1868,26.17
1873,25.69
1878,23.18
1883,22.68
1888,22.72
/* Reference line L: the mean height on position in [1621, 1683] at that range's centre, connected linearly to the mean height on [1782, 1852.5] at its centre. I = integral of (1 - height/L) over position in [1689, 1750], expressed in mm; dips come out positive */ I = 7.1 mm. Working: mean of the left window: 26.5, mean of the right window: 25.3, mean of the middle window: 23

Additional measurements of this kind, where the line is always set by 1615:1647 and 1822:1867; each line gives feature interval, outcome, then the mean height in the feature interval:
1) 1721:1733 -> 2.4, 20.6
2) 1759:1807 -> 4.2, 23.4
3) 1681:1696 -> 1.6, 23.1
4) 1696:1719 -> 1.0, 24.6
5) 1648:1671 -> -1.4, 27.4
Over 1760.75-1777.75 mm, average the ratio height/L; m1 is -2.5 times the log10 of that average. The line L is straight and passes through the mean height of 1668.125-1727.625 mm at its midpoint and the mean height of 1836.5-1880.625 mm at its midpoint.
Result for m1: 0.07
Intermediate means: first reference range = 24.3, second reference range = 25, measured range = 23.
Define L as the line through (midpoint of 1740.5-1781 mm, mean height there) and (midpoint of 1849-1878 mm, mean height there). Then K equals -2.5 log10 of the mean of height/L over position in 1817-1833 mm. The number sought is -0.09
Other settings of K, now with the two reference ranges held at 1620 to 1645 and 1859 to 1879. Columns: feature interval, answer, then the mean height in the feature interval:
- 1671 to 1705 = 0.06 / 24.3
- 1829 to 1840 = -0.01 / 25.6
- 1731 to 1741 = 0.28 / 19.8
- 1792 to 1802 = 0.08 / 23.7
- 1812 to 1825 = -0.08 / 27.2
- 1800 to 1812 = -0.01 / 25.7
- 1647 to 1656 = -0.11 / 28.6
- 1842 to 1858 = 0.02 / 24.9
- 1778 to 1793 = 0.11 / 23.1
